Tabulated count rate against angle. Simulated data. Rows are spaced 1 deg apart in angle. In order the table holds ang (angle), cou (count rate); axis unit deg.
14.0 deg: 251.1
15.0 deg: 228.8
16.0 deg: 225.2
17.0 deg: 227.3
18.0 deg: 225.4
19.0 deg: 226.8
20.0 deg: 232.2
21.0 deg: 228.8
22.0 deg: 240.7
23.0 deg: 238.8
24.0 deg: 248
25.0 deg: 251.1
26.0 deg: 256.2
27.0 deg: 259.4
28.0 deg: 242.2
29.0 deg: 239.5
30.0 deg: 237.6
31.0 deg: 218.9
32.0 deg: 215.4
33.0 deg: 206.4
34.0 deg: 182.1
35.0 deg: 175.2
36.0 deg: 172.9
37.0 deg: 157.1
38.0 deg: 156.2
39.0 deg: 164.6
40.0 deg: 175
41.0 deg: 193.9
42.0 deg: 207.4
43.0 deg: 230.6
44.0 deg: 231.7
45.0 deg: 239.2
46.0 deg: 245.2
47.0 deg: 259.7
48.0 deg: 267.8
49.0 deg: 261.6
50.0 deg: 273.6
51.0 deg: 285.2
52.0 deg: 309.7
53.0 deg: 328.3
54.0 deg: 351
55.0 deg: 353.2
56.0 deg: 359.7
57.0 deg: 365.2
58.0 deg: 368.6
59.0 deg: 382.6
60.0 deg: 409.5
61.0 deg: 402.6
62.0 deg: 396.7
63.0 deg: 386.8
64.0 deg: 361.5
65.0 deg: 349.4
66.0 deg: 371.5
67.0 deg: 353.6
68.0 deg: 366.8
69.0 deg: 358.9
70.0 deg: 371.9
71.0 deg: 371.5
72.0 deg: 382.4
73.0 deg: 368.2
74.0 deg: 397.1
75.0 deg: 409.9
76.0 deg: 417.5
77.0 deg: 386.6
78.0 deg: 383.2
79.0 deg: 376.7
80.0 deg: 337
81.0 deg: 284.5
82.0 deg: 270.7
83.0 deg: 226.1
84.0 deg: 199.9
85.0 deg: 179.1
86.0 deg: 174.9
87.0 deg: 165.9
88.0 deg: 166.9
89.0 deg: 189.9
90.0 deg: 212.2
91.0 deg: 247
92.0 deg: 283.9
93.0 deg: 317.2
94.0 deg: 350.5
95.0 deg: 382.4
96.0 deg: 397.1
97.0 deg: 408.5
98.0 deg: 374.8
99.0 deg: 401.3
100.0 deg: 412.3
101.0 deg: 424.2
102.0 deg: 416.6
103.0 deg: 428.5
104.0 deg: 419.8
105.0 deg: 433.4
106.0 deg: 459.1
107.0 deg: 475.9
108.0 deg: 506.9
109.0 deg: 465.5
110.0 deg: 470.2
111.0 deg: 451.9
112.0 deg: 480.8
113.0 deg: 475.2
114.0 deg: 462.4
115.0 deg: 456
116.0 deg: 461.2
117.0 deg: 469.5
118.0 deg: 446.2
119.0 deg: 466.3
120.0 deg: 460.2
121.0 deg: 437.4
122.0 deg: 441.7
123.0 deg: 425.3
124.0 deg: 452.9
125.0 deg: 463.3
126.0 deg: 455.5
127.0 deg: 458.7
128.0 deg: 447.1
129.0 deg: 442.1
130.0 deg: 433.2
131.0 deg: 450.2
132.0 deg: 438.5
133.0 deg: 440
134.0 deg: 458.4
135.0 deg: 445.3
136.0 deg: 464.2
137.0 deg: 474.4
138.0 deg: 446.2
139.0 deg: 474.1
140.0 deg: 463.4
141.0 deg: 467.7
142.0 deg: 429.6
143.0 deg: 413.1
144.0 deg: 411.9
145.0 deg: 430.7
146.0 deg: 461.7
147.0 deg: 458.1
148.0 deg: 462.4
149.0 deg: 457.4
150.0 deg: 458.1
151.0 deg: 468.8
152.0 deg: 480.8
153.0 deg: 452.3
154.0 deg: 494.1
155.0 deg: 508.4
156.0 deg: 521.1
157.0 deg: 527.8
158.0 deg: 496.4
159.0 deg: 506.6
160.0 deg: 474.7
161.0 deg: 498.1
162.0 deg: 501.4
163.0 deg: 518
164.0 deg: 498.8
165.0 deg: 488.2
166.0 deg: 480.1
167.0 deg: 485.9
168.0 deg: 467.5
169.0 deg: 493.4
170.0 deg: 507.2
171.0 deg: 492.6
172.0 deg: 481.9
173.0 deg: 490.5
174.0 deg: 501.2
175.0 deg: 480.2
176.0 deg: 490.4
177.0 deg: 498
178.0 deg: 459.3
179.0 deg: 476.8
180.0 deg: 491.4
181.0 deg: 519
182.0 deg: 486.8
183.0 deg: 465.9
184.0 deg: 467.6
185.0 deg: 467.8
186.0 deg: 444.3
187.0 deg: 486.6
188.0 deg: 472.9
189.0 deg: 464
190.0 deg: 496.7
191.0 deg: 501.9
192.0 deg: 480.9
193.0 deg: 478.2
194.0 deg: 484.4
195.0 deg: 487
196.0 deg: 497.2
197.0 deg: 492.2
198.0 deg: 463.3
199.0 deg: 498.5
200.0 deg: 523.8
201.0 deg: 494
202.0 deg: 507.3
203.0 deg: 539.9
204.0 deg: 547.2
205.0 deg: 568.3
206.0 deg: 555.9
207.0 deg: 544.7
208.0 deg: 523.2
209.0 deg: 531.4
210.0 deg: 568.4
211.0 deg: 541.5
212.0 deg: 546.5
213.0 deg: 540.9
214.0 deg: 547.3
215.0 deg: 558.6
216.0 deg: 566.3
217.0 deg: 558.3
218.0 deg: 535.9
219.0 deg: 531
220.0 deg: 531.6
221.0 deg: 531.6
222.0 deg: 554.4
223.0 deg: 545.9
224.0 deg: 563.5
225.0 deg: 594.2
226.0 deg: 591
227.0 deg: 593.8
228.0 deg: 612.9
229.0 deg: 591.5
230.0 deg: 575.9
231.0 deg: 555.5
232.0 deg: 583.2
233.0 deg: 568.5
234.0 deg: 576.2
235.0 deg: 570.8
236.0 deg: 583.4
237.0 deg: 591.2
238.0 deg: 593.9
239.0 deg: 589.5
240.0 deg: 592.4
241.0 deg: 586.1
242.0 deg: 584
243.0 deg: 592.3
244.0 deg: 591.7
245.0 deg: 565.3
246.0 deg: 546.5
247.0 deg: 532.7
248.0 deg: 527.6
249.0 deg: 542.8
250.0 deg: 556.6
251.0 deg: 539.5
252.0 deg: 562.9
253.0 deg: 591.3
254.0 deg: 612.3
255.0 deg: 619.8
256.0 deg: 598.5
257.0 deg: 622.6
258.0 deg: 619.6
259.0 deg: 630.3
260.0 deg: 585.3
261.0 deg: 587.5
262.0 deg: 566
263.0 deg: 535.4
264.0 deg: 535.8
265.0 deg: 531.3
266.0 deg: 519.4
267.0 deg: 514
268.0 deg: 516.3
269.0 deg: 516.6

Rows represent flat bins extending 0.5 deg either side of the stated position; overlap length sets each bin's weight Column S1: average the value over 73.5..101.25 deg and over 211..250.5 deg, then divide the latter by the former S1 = 1.81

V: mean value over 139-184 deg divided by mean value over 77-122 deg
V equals 1.3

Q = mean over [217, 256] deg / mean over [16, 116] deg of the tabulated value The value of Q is 1.8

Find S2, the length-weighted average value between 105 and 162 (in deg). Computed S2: 463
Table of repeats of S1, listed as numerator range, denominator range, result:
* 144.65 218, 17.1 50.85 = 2.23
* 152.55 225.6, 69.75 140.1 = 1.29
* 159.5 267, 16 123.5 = 1.65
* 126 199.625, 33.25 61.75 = 1.77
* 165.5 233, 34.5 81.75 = 1.65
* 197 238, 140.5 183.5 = 1.15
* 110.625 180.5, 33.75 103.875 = 1.52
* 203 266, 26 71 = 2.00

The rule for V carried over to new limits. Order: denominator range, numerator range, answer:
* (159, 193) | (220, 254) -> 1.18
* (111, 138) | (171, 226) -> 1.13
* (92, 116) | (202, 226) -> 1.29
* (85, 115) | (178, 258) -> 1.46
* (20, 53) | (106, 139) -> 2.00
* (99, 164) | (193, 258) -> 1.21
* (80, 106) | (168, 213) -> 1.59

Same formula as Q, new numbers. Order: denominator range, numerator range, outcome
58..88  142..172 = 1.42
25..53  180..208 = 2.19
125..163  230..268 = 1.23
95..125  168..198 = 1.09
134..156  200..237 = 1.21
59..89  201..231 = 1.68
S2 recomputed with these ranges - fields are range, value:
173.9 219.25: 508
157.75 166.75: 496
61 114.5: 362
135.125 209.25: 486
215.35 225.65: 552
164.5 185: 486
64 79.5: 377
